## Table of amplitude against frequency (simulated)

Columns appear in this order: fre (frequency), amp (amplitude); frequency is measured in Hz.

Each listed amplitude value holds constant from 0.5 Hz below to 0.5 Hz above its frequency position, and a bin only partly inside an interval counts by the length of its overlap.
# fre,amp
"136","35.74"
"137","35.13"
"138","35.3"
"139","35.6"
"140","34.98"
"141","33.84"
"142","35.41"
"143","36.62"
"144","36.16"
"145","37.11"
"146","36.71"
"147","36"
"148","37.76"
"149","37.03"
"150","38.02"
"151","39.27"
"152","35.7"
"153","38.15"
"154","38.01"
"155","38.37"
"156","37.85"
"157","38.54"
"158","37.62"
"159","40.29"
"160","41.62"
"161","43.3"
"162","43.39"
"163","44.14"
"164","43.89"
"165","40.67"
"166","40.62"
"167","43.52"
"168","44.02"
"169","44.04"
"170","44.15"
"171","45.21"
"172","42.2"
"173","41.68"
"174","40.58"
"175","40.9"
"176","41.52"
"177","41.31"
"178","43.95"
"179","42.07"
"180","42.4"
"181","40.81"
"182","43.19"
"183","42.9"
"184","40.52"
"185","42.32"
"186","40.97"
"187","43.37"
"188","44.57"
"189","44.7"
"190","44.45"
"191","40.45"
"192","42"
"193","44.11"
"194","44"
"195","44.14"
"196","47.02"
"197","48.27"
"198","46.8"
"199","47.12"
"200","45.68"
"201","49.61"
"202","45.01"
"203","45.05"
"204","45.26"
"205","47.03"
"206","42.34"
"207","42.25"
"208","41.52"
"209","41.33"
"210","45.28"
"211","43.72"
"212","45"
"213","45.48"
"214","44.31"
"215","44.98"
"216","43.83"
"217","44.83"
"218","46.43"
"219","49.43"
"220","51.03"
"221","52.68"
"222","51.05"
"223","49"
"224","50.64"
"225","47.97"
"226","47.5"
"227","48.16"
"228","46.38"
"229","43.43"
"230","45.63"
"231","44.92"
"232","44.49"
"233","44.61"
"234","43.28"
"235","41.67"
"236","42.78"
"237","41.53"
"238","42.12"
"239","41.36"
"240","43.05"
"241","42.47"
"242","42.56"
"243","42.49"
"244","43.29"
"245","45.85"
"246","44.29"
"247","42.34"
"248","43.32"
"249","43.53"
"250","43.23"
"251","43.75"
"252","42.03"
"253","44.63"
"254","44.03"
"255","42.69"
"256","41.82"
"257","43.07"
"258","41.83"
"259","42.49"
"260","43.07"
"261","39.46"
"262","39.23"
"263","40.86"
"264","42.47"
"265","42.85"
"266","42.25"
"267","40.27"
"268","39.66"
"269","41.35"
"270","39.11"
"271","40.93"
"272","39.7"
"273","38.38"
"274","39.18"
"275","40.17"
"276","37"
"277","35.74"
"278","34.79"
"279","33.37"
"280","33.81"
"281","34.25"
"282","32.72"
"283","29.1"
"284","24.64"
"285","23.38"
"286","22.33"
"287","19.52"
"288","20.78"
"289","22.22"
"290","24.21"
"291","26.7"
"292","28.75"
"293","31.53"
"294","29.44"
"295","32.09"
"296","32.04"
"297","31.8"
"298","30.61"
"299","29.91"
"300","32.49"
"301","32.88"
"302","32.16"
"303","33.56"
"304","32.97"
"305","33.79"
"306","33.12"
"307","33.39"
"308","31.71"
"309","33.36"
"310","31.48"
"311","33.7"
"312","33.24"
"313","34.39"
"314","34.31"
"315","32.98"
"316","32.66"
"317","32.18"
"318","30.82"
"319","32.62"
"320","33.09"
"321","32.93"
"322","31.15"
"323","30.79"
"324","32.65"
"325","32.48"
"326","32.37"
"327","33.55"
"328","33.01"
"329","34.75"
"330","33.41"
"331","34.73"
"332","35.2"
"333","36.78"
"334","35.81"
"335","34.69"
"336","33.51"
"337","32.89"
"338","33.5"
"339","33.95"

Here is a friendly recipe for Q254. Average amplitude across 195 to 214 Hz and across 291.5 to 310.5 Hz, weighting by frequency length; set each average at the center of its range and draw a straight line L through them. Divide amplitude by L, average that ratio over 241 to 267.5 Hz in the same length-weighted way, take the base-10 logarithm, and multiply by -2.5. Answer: -0.11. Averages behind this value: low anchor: 45.2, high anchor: 32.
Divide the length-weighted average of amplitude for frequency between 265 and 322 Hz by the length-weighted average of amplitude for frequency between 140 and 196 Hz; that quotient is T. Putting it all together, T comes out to 0.80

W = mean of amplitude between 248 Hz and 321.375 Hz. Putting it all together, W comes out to 34.9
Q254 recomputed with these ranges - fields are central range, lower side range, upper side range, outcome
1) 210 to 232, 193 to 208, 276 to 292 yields -0.14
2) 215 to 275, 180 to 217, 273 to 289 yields -0.19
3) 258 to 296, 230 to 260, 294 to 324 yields 0.11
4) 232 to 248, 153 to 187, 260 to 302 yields -0.18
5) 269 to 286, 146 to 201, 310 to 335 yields 0.04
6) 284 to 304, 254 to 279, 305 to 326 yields 0.26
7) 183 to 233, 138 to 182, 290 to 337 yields -0.21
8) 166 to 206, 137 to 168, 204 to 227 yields -0.03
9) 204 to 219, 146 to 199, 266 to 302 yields -0.16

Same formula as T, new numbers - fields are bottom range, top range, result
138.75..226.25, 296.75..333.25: 0.77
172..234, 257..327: 0.75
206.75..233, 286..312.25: 0.65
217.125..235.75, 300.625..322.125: 0.70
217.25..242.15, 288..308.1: 0.67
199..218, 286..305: 0.65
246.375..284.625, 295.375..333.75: 0.83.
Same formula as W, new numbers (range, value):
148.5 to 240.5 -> 43.6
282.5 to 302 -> 27.7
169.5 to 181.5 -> 42.2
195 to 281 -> 43.4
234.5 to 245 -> 42.5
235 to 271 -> 42.3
